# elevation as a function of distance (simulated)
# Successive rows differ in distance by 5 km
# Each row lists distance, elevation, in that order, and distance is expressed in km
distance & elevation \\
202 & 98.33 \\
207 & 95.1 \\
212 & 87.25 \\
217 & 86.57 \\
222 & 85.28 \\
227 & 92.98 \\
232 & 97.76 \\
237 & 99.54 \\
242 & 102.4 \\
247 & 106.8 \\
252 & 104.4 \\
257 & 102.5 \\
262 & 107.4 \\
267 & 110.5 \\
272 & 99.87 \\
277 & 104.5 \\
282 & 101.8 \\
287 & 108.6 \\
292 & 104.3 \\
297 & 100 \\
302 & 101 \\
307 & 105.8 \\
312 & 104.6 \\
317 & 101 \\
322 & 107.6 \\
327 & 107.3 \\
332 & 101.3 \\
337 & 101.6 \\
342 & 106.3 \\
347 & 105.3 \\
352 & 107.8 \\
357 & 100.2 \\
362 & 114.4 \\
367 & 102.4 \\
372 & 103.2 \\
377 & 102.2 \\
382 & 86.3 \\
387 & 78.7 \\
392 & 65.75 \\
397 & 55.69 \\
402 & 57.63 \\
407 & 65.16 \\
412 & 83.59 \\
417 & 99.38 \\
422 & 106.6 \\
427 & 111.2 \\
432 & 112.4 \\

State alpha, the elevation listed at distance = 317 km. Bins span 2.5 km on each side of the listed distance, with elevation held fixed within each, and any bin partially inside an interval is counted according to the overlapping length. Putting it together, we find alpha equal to 101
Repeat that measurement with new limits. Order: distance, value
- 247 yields 106.8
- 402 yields 57.63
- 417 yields 99.38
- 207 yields 95.1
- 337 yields 101.6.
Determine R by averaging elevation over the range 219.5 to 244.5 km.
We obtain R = 95.6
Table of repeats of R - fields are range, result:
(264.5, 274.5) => 105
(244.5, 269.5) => 106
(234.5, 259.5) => 103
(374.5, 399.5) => 77.7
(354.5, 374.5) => 105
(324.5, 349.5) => 104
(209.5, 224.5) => 86.4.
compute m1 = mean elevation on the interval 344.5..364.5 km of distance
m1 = 107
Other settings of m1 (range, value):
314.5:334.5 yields 104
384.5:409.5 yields 64.6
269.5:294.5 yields 104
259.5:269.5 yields 109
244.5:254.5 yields 106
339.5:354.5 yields 106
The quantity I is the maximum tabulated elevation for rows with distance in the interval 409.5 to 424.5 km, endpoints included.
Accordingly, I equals 106.6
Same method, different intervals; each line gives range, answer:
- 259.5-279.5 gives 110.5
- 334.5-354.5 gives 107.8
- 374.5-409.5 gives 102.2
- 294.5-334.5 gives 107.6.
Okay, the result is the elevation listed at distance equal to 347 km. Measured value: 105.3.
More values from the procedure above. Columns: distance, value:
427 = 111.2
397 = 55.69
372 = 103.2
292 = 104.3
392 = 65.75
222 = 85.28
